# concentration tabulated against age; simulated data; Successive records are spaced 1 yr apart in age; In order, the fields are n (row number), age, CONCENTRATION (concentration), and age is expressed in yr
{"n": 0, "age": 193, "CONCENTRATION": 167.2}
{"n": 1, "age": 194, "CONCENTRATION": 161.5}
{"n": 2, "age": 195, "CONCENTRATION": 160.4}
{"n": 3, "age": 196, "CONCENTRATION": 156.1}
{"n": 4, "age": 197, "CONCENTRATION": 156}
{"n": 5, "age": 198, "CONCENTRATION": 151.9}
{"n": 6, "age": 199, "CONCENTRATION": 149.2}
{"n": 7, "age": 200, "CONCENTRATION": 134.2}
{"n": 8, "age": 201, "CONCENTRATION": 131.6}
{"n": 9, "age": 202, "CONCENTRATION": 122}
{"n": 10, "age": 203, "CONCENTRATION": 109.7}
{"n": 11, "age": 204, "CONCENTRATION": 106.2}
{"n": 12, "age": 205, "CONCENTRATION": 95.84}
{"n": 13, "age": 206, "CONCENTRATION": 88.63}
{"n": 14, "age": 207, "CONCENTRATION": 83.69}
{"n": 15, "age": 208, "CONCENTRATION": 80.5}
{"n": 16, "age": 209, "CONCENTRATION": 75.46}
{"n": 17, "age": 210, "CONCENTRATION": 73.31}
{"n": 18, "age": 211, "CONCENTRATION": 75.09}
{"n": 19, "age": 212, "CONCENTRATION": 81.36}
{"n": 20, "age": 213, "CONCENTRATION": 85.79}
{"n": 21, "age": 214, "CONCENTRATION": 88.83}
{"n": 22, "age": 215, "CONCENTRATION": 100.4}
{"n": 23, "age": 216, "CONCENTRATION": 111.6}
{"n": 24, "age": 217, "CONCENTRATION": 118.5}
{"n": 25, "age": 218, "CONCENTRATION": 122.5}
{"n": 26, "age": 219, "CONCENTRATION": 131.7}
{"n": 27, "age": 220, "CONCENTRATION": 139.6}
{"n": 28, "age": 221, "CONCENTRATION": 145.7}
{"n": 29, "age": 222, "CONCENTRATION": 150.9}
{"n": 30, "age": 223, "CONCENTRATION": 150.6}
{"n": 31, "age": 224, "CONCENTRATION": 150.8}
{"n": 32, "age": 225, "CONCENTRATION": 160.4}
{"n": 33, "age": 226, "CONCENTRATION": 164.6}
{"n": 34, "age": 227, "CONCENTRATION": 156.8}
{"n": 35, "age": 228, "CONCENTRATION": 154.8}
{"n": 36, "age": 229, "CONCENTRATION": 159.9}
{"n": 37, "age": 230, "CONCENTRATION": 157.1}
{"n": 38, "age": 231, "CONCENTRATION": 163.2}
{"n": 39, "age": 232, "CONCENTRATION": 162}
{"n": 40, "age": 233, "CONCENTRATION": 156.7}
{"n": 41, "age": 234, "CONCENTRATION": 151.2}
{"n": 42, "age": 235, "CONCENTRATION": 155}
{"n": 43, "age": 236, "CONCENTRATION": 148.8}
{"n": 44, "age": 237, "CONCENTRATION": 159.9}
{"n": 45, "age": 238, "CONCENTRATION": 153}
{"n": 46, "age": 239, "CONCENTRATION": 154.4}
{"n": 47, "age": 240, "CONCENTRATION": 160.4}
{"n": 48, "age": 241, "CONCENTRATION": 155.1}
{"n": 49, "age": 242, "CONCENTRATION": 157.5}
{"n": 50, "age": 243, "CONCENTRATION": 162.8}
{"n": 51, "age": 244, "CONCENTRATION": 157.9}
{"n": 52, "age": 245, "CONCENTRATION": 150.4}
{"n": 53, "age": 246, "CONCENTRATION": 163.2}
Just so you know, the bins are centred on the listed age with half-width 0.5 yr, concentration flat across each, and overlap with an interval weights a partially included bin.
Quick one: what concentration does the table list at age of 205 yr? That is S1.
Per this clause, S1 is 95.84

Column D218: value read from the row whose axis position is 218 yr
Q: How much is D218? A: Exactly 122.5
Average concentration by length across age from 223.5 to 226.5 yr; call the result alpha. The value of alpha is 159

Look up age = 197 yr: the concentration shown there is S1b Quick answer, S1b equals 156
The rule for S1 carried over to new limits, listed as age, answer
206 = 88.63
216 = 111.6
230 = 157.1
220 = 139.6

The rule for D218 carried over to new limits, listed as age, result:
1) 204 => 106.2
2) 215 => 100.4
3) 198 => 151.9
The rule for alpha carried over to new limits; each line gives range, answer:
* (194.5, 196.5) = 158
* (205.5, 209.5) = 82.1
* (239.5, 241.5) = 158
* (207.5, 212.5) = 77.1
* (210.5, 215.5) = 86.3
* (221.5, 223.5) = 151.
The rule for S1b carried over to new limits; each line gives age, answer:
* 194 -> 161.5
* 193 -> 167.2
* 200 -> 134.2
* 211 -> 75.09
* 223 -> 150.6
